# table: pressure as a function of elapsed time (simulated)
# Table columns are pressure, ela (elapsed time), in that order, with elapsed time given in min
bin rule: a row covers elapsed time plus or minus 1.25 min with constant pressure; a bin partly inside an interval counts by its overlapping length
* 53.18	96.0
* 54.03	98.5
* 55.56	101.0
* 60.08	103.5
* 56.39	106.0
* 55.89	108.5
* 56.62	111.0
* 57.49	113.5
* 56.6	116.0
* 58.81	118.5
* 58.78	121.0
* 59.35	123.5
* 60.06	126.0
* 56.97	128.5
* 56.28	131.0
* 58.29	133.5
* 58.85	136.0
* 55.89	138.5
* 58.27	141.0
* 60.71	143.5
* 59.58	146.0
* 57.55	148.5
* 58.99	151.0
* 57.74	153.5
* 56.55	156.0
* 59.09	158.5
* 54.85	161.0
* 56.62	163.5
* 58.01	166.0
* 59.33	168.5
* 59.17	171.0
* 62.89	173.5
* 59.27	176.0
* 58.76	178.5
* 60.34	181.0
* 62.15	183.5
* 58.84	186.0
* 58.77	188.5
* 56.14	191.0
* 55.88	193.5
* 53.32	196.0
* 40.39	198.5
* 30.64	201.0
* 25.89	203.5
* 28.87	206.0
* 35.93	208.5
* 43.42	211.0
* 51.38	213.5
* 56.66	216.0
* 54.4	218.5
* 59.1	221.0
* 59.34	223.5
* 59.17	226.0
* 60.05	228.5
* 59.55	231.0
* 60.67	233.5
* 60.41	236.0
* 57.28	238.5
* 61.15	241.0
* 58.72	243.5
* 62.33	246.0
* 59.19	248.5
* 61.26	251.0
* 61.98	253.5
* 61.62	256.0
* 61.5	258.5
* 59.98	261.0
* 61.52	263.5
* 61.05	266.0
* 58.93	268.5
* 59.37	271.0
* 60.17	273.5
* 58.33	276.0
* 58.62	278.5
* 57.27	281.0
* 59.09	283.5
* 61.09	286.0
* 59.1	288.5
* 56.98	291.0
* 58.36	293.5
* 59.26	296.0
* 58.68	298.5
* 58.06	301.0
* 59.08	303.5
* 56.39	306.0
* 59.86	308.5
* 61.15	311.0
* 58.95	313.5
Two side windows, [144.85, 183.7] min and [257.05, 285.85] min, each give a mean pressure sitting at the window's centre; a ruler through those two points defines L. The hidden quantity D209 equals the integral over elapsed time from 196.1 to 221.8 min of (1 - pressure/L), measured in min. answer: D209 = 7.07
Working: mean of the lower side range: 58.7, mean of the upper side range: 59.7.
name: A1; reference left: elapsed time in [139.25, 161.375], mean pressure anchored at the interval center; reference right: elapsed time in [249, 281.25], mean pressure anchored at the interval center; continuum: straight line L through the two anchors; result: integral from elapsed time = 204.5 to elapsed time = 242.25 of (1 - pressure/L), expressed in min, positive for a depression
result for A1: 3.7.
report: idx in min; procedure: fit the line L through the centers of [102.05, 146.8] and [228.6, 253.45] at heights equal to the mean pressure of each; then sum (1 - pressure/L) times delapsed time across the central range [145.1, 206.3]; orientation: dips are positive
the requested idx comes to 4.8 min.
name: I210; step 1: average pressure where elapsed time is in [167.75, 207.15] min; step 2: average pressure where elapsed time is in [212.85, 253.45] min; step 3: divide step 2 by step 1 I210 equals 1.14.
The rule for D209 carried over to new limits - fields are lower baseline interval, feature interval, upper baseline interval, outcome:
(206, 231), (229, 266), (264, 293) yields -3.3 min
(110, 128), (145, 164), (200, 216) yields -2.9 min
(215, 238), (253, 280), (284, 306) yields -0.7 min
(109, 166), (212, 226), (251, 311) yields 0.6 min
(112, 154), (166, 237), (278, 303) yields 6.2 min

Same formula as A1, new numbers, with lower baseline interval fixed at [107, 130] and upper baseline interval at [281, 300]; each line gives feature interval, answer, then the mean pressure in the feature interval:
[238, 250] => -0.3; 59.9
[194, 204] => 3.2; 39.8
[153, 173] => 0.1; 57.9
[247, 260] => -0.6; 61.1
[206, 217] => 2.6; 44.6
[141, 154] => -0.2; 58.9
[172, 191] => -0.6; 59.9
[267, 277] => -0.1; 59.3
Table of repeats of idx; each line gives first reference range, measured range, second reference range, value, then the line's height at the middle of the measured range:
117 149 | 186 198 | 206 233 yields -0.14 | 54.7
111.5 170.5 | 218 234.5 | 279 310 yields -0.20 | 58.4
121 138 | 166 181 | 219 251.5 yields -0.24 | 58.8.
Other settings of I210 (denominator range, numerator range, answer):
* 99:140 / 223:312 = 1.04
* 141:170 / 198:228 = 0.79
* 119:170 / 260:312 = 1.02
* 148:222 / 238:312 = 1.13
